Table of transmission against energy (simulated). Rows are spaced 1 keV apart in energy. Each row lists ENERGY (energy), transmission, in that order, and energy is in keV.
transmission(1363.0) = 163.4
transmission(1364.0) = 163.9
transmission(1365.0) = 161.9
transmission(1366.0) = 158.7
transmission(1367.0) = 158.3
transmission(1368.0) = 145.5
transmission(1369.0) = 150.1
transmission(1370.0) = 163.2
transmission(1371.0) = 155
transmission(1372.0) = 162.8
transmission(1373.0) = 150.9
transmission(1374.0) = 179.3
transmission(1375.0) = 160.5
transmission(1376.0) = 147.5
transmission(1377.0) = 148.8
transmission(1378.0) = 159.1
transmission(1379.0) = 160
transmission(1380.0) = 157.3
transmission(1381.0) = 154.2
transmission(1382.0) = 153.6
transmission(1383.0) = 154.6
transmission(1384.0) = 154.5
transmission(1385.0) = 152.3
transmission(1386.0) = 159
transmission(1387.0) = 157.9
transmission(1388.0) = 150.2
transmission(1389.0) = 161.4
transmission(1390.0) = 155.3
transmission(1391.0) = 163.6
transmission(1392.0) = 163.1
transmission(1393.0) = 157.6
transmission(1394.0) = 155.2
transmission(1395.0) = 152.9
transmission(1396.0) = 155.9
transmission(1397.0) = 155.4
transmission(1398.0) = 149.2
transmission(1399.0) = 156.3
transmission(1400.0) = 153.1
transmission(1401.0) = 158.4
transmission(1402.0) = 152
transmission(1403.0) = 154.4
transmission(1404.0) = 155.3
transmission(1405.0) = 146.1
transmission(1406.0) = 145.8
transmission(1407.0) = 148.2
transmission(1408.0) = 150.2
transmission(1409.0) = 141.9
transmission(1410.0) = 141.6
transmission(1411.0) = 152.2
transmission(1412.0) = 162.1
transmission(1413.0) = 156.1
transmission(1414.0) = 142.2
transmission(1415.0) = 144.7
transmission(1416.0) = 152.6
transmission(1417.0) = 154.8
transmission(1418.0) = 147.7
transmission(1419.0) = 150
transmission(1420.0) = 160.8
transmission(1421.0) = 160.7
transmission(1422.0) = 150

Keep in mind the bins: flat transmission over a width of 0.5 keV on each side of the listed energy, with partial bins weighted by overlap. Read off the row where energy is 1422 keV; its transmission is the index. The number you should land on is 150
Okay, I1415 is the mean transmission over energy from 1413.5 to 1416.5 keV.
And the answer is 146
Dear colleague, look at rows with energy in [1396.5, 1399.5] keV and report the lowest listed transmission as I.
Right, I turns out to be 149.2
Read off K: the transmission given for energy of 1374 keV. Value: 179.3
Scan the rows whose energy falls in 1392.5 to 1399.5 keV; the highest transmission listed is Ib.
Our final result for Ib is 157.6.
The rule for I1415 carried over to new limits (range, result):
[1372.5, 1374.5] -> 165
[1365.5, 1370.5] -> 155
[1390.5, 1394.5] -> 160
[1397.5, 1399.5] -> 153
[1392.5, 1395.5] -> 155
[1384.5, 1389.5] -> 156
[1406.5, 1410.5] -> 145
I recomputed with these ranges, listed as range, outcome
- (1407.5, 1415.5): 141.6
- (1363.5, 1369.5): 145.5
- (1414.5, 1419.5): 144.7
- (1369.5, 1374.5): 150.9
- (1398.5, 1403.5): 152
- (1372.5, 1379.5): 147.5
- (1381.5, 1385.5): 152.3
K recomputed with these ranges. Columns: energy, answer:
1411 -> 152.2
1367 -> 158.3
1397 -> 155.4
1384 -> 154.5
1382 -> 153.6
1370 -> 163.2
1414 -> 142.2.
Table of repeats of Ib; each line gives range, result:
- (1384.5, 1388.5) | 159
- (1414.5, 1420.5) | 160.8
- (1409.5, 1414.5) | 162.1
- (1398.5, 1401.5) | 158.4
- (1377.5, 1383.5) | 160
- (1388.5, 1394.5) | 163.6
